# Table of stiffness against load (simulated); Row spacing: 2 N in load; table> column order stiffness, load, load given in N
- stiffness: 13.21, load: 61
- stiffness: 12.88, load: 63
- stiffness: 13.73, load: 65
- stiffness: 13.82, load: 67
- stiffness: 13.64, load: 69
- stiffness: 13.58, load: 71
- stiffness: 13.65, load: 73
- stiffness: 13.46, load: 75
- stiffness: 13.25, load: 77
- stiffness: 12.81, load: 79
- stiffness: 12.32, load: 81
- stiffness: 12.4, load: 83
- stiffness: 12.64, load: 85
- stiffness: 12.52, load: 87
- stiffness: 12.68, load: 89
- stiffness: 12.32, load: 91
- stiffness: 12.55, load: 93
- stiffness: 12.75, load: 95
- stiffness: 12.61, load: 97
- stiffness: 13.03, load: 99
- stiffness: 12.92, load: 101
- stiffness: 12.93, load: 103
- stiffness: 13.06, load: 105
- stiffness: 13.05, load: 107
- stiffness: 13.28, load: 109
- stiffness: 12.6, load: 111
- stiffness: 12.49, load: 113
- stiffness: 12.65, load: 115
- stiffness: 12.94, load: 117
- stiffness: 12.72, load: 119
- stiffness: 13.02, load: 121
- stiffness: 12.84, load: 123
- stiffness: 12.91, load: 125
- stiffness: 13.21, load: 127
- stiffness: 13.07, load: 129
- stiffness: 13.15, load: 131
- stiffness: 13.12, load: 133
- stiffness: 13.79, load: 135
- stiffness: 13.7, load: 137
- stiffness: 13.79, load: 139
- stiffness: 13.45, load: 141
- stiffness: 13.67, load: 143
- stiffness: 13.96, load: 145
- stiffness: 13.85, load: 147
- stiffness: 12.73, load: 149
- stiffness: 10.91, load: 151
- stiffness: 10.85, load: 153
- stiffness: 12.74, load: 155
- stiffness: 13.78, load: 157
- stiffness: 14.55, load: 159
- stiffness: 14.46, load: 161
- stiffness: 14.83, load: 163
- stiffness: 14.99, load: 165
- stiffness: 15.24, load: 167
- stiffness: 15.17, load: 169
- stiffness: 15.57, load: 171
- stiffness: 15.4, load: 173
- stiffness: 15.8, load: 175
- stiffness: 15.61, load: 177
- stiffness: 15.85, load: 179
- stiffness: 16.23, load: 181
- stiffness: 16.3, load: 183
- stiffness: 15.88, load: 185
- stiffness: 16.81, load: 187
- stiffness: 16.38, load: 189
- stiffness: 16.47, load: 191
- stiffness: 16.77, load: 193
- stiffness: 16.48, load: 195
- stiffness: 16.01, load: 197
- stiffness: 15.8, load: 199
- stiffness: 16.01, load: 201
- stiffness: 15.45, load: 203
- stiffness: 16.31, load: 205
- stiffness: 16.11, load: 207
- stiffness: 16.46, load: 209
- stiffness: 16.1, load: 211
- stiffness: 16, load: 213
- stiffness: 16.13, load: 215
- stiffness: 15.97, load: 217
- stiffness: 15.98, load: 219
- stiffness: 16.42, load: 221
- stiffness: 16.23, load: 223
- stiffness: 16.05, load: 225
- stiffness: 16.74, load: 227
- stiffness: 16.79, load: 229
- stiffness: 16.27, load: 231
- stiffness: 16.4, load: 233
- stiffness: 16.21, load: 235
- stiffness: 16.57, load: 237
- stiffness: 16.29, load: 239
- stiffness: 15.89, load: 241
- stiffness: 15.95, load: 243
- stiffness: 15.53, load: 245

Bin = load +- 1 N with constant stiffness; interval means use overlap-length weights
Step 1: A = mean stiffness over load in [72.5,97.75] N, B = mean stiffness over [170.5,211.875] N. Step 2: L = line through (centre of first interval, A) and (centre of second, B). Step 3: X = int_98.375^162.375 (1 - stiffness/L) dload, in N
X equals 4.74 N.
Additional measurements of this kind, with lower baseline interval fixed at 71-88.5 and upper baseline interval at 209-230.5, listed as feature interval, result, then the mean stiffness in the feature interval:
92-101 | 0.4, 12.8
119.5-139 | 1.2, 13.2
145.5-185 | 1.3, 14.5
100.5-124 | 1.4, 12.9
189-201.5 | -0.5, 16.3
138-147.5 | 0.4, 13.7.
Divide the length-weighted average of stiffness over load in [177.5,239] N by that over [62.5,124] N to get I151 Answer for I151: 1.25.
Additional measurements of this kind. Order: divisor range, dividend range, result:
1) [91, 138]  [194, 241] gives 1.25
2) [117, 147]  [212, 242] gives 1.22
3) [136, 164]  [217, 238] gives 1.22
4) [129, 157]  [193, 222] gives 1.23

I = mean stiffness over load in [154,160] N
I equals 13.7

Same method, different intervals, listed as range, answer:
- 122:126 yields 12.9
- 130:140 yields 13.5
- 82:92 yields 12.5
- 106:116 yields 12.8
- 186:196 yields 16.6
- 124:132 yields 13.1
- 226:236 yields 16.5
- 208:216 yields 16.2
